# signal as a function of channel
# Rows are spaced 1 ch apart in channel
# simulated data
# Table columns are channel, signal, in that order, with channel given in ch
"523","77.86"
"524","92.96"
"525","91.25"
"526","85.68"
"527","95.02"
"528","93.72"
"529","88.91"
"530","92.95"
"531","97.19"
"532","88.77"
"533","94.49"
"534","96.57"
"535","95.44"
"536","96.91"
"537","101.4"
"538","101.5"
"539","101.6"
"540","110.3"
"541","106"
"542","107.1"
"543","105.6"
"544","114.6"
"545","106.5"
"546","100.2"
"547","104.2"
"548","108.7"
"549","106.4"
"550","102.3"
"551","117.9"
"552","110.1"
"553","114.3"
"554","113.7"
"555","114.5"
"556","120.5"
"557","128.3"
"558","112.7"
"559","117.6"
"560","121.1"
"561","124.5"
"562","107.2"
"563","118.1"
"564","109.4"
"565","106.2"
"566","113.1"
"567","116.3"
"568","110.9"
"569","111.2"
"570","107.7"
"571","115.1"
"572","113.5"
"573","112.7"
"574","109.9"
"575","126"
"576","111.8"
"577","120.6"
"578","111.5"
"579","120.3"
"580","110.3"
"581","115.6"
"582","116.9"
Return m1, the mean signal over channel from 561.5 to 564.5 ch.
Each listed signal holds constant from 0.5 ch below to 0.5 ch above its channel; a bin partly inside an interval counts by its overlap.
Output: 112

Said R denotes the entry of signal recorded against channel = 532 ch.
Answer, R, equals 88.77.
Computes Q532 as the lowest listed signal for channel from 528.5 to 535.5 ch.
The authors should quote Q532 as 88.77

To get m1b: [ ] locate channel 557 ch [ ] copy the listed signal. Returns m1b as 128.3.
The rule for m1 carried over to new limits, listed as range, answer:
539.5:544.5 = 109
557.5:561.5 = 119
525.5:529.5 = 90.8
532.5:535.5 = 95.5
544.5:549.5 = 105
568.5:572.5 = 112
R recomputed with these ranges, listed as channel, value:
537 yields 101.4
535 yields 95.44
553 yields 114.3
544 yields 114.6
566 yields 113.1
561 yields 124.5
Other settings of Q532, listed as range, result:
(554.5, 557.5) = 114.5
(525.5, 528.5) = 85.68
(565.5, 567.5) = 113.1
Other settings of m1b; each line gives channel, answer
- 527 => 95.02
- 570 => 107.7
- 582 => 116.9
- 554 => 113.7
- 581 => 115.6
